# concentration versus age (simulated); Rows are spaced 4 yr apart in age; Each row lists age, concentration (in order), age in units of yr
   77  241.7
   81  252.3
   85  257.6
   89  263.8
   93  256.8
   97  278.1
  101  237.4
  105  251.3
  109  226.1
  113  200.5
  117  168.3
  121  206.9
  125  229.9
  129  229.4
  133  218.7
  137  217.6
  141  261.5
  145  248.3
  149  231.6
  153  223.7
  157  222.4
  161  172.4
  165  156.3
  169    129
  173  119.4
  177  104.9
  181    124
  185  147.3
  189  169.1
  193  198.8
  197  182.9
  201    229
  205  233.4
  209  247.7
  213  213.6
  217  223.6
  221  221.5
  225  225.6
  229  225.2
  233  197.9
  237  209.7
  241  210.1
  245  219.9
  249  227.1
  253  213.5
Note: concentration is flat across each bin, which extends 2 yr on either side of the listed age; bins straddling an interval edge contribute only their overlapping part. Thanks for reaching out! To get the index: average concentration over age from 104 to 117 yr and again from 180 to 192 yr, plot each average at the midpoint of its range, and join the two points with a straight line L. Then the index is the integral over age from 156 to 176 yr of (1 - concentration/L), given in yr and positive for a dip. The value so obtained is 1.9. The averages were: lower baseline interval 215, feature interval 154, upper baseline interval 153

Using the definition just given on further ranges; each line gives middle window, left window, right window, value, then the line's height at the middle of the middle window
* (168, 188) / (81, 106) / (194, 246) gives 9.0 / 231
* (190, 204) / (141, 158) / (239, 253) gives 1.5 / 227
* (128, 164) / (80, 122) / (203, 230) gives 1.5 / 233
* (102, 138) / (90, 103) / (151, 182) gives 1.0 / 224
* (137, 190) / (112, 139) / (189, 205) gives 7.1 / 207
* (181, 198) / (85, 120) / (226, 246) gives 4.1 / 221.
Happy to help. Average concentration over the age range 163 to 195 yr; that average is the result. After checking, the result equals 144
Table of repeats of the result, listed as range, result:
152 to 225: 185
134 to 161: 229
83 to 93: 260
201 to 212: 236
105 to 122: 206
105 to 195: 193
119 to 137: 221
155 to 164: 193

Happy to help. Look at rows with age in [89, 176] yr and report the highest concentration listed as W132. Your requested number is 278.1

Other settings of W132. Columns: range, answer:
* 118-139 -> 229.9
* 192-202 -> 229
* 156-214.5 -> 247.7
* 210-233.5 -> 225.6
